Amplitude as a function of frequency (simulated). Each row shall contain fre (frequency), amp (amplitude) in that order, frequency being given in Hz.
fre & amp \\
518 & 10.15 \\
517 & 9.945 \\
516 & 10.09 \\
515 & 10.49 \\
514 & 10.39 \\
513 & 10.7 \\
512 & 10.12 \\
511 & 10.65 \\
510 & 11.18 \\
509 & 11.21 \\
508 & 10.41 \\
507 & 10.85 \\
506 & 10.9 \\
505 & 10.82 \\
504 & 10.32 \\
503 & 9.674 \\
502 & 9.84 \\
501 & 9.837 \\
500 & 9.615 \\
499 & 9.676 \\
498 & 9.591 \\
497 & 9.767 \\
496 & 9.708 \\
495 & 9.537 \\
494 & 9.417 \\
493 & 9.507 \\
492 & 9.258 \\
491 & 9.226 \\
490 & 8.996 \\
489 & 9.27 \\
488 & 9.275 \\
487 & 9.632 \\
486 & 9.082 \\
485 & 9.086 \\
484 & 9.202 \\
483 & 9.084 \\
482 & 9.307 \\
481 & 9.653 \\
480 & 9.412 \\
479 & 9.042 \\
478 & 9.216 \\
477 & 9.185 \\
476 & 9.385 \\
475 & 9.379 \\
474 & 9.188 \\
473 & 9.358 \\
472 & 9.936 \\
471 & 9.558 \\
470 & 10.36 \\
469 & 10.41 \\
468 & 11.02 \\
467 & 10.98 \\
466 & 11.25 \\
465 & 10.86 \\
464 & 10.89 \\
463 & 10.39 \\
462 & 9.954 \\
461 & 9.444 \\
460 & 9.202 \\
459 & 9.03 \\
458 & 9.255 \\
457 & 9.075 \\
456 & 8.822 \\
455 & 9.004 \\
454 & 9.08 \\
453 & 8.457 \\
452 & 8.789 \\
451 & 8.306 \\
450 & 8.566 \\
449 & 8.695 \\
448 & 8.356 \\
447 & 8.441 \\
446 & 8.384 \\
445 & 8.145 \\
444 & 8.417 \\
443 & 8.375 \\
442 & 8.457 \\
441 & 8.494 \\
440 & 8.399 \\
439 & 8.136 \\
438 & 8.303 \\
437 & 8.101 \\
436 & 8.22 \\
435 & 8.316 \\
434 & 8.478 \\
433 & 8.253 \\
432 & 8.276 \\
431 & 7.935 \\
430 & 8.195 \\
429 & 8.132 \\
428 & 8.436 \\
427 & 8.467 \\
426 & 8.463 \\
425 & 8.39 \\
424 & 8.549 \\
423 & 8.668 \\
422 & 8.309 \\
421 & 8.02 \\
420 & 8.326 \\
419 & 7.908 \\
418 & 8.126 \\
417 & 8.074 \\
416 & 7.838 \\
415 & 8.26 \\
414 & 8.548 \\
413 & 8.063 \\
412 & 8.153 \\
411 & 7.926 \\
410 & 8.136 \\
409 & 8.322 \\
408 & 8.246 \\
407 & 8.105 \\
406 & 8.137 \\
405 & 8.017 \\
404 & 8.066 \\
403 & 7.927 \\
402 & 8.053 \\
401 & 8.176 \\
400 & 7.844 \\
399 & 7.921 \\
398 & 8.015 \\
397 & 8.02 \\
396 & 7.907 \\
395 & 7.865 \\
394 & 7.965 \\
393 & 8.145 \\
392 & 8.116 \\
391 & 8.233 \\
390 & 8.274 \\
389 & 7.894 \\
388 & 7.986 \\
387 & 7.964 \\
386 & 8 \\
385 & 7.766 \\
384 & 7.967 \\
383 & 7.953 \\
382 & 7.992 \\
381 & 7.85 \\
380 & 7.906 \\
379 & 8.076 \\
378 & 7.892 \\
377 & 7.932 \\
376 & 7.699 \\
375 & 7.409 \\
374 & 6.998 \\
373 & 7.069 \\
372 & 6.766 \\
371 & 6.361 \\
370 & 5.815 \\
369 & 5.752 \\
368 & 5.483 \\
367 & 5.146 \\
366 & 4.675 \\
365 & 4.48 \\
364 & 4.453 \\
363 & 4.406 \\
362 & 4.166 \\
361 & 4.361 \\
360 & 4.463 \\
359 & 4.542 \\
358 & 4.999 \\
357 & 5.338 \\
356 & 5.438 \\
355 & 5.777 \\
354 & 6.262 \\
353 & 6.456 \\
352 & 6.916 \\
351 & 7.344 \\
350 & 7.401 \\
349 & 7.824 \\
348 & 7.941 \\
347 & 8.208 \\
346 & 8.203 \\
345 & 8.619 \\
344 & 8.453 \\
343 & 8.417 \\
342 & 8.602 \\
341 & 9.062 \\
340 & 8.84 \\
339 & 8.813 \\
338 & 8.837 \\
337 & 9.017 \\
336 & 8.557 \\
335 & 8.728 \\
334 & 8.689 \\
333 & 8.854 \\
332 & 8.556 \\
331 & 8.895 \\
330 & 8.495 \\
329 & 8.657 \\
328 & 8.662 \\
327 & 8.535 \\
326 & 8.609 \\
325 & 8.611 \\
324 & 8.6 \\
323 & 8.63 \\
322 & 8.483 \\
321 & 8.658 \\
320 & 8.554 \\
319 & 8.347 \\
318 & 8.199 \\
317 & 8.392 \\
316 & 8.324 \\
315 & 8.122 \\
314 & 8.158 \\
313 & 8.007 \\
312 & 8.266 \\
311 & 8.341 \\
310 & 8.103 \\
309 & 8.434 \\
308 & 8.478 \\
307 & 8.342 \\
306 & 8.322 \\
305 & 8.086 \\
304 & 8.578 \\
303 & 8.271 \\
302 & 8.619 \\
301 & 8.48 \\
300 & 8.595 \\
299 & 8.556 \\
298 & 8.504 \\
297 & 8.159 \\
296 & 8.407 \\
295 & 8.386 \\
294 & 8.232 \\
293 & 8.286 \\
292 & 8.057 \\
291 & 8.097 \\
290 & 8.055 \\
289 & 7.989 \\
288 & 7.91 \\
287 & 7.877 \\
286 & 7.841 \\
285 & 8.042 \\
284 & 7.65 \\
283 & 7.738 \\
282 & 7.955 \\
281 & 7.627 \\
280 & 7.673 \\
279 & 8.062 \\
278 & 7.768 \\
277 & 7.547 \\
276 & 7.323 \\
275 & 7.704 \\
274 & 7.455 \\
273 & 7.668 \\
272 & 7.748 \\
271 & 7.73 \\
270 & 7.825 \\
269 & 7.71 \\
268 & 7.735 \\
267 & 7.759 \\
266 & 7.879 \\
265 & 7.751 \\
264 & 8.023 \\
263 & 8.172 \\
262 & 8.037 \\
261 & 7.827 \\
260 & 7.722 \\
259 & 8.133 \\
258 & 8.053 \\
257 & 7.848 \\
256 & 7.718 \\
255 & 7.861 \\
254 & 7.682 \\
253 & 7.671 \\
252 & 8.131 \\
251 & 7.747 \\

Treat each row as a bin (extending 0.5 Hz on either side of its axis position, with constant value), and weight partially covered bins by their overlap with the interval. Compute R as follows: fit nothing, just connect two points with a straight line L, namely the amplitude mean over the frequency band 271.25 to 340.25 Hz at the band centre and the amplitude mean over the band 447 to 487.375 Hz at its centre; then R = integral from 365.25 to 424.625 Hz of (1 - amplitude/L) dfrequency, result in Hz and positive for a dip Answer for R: 8.0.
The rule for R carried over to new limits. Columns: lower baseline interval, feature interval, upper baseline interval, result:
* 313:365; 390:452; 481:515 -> 3.9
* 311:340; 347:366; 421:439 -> 6.1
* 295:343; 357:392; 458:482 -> 9.3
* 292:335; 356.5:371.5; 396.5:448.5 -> 6.1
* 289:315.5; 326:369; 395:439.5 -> 5.8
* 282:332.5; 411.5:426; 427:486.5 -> 1.0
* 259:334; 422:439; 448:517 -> 1.8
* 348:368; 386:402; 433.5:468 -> -2.6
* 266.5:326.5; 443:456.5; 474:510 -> 1.1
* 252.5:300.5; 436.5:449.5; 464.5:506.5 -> 1.4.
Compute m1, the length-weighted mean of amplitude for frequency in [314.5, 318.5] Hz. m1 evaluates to 8.26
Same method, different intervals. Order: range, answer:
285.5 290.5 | 7.93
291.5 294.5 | 8.19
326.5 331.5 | 8.65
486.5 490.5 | 9.29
